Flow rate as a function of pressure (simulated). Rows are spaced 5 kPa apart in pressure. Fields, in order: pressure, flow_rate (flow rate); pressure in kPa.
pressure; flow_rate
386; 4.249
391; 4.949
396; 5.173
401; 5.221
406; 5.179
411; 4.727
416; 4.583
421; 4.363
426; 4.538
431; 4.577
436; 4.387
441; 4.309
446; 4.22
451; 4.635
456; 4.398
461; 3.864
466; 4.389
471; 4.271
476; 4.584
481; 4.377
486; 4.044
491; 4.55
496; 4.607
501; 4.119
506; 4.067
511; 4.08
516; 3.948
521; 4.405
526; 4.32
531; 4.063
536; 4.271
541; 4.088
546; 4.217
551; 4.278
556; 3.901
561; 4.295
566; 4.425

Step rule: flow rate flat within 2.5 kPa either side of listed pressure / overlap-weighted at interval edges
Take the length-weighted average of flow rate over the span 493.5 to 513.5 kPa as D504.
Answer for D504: 4.22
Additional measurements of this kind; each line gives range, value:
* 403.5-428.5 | 4.68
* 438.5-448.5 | 4.26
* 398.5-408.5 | 5.2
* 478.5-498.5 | 4.39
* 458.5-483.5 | 4.3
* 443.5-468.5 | 4.3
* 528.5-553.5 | 4.18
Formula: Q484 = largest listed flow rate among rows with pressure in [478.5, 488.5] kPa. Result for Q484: 4.377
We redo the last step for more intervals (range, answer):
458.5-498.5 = 4.607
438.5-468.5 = 4.635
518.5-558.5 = 4.405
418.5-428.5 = 4.538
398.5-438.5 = 5.221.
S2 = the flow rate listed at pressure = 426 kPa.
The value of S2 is 4.538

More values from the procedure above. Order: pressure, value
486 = 4.044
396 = 5.173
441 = 4.309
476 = 4.584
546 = 4.217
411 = 4.727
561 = 4.295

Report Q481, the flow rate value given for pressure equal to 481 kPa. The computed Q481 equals 4.377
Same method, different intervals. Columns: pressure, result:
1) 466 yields 4.389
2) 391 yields 4.949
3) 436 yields 4.387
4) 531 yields 4.063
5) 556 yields 3.901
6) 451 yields 4.635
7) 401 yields 5.221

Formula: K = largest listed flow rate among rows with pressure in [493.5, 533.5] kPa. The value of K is 4.607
